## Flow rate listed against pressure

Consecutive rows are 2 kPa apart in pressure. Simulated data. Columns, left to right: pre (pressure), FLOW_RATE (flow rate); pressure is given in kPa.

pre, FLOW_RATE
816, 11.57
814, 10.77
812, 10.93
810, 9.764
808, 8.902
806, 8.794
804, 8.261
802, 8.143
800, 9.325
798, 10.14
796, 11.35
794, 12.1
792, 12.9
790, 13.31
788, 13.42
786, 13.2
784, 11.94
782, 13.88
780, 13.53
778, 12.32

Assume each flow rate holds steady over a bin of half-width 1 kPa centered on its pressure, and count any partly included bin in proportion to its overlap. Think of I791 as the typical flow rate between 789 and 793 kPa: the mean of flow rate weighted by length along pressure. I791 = 13.1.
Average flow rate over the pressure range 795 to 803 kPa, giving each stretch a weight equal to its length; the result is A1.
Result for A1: 9.74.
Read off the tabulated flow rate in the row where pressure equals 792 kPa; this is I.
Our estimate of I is 12.9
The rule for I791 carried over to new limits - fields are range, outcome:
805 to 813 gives 9.6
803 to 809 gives 8.65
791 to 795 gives 12.5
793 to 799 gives 11.2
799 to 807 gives 8.63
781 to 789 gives 13.1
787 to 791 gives 13.4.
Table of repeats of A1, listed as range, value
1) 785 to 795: 13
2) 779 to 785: 13.1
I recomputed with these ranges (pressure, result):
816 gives 11.57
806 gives 8.794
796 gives 11.35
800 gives 9.325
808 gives 8.902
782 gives 13.88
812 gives 10.93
